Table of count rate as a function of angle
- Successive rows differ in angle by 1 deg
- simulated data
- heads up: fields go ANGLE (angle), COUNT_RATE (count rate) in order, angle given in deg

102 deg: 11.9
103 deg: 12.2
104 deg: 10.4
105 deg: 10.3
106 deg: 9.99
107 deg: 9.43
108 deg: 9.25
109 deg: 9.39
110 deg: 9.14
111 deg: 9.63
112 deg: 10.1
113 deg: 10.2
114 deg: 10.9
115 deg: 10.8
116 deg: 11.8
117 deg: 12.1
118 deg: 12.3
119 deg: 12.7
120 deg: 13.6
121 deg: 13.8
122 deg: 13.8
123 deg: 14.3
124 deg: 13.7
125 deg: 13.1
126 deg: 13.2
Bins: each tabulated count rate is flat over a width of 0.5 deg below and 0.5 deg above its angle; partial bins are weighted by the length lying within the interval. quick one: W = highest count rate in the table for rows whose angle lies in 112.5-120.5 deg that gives 13.6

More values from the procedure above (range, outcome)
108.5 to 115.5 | 10.9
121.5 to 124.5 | 14.3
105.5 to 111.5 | 9.99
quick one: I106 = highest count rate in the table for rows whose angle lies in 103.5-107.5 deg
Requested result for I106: 10.4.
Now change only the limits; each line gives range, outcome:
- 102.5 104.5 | 12.2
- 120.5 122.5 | 13.8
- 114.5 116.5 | 11.8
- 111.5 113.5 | 10.2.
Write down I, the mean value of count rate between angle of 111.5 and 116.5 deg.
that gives 10.8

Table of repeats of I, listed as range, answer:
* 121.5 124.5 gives 13.9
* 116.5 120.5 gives 12.7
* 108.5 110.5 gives 9.27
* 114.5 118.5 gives 11.8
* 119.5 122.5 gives 13.7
